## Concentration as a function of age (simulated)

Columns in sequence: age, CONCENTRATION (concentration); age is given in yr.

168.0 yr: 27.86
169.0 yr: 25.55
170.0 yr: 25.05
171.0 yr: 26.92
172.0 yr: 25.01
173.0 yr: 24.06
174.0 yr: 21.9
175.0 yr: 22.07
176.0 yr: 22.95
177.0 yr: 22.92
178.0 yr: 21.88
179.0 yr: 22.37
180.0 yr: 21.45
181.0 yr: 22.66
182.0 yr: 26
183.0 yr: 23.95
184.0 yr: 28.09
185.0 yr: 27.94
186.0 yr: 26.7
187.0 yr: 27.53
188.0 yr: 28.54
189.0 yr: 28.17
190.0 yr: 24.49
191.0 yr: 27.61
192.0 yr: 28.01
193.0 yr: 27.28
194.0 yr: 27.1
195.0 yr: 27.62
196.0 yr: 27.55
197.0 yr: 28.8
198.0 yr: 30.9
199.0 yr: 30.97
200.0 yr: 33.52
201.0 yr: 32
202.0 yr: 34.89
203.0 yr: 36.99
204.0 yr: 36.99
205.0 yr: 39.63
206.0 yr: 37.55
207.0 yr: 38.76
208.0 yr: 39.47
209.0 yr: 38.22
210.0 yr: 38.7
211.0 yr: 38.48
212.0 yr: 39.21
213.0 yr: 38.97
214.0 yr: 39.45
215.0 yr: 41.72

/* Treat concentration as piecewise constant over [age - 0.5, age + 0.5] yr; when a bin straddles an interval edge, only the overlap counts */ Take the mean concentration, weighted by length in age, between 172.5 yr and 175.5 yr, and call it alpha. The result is 22.7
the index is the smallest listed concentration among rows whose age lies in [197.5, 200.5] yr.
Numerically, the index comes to 30.9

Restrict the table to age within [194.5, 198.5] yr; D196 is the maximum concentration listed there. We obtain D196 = 30.9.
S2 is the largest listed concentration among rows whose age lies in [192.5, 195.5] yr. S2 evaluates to 27.62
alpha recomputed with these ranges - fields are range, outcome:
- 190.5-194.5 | 27.5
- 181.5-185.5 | 26.5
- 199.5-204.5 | 34.9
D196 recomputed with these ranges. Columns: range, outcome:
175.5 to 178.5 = 22.95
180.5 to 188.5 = 28.54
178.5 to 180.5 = 22.37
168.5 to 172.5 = 26.92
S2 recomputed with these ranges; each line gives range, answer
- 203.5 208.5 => 39.63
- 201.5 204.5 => 36.99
